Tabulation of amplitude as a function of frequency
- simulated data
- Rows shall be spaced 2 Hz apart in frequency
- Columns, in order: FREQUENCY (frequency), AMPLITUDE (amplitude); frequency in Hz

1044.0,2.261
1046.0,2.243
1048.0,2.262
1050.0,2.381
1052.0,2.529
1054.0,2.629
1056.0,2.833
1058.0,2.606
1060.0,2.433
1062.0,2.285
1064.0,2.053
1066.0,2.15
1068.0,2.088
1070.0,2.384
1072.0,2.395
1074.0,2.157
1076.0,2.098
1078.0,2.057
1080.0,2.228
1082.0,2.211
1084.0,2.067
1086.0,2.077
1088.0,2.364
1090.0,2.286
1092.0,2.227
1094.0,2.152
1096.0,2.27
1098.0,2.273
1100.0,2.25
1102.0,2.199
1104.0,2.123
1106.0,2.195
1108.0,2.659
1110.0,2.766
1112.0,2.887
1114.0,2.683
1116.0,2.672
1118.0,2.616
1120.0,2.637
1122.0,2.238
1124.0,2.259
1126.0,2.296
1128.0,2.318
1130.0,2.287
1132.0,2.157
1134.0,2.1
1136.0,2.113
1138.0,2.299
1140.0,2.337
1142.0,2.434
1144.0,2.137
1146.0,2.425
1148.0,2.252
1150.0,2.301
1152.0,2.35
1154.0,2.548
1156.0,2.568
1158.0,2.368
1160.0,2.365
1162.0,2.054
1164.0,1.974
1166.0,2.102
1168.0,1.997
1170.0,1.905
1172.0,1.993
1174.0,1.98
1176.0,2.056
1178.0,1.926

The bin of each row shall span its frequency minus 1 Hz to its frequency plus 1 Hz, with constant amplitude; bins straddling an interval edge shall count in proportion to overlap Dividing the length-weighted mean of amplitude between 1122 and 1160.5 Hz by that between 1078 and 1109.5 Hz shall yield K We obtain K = 1.03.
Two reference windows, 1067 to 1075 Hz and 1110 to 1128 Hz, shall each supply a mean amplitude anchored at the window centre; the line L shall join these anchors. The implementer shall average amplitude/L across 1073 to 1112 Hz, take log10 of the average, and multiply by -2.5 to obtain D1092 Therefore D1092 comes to 0.06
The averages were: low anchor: 2.26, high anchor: 2.54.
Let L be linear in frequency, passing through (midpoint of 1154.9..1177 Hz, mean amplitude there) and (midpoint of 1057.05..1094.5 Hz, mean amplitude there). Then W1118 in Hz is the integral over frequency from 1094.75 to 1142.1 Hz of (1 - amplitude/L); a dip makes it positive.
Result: -4.3 Hz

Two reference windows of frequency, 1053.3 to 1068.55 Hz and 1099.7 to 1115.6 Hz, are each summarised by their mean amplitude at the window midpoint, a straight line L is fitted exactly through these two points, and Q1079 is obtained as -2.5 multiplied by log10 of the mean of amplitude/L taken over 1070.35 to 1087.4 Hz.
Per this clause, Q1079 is 0.119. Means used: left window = 2.39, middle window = 2.17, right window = 2.49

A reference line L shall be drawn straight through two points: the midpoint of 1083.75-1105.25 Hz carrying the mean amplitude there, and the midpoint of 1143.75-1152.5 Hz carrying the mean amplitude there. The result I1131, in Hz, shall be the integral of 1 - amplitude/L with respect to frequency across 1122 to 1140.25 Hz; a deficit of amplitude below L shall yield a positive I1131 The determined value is 0.3 Hz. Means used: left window 2.21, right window 2.3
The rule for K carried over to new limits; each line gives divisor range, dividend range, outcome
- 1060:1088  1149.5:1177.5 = 0.99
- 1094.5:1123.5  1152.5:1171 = 0.90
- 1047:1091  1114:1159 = 1.03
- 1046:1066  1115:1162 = 0.97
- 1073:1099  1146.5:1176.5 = 1.00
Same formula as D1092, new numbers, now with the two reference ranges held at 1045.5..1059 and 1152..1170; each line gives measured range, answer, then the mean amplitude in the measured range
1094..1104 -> 0.077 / 2.23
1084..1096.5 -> 0.092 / 2.21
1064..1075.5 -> 0.116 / 2.21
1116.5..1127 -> -0.041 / 2.42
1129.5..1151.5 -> 0.012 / 2.26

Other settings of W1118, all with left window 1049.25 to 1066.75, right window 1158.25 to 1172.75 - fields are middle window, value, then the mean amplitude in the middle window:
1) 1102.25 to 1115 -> -1.5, 2.53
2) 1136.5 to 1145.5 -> -0.6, 2.3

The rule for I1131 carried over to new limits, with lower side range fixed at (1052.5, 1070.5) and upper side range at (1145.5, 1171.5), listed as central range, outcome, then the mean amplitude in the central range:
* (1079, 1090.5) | 0.7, 2.2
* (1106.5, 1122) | -2.3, 2.66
